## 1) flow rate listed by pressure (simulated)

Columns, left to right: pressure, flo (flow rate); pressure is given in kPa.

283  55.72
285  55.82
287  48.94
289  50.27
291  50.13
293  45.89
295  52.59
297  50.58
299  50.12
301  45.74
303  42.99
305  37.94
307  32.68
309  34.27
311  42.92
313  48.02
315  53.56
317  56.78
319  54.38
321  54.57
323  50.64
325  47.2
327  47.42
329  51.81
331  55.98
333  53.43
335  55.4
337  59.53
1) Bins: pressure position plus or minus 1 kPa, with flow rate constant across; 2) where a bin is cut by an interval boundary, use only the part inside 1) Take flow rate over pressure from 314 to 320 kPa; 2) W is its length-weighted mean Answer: 54.9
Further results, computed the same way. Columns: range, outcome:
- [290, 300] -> 49.9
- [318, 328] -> 50.8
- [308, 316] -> 44.7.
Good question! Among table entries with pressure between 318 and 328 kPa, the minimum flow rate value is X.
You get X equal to 47.2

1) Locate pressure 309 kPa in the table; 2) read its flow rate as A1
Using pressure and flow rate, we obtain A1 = 34.27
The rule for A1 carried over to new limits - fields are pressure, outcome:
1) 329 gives 51.81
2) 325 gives 47.2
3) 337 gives 59.53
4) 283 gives 55.72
